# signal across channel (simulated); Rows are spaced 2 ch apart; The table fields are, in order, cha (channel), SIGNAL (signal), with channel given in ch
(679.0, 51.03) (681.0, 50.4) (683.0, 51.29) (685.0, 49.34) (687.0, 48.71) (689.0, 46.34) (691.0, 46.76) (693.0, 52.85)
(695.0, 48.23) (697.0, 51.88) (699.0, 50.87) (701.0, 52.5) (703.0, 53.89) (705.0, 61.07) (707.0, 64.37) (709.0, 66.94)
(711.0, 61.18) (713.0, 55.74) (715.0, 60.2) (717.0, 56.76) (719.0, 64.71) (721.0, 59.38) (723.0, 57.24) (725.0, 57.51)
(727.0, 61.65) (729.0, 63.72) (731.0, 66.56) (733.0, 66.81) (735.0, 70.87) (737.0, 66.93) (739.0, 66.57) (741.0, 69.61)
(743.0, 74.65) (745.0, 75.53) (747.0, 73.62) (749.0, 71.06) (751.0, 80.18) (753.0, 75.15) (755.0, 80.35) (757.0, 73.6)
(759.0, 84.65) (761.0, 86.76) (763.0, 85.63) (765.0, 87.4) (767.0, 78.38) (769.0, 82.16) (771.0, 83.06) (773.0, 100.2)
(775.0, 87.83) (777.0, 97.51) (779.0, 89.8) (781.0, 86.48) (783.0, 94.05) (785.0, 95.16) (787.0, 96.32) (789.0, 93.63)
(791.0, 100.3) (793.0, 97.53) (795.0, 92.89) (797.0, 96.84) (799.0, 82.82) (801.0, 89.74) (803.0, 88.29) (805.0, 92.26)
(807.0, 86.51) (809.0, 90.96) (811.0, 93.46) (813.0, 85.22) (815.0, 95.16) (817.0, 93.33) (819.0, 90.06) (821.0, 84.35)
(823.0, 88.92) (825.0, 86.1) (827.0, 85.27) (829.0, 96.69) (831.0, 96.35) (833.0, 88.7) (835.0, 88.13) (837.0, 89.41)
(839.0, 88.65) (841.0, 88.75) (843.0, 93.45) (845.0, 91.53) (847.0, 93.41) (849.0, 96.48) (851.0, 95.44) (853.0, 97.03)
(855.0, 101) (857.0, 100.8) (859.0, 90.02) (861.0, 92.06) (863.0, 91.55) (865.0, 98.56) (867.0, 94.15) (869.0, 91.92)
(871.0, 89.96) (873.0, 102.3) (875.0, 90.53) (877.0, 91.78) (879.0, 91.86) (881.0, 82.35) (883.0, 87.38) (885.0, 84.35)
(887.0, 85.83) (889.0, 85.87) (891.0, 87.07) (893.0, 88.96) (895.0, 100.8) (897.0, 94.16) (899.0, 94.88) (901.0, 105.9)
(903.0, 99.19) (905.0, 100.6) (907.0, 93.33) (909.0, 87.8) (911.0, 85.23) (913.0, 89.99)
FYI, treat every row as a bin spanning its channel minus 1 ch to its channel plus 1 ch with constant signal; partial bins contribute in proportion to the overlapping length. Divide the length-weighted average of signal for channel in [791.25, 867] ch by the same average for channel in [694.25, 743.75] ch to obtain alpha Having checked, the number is 1.50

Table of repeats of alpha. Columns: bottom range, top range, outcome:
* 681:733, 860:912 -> 1.63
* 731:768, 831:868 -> 1.23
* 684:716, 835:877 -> 1.72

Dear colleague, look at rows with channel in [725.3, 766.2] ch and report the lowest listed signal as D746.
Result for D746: 61.65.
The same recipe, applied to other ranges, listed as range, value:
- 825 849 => 85.27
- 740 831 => 69.61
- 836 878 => 88.65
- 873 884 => 82.35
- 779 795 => 86.48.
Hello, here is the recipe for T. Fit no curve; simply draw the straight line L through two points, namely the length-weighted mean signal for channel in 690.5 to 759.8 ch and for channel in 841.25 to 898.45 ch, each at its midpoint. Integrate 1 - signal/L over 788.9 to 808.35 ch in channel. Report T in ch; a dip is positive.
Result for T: -3.3 ch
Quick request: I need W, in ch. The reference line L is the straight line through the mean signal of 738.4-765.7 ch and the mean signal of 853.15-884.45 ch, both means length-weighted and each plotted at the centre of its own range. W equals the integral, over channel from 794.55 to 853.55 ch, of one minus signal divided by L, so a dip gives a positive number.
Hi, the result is -2.5 ch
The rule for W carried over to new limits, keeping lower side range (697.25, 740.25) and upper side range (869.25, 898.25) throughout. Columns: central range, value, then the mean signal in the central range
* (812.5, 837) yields -3.1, 89.9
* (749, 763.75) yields -2.7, 80.2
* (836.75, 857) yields -2.5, 94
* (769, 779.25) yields -2.9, 90.9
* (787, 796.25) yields -2.8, 96.1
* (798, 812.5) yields -2.4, 89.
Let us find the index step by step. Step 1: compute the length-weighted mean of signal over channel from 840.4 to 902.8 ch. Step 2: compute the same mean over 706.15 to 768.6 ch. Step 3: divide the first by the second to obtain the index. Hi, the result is 1.33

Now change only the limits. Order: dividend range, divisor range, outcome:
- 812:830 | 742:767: 1.13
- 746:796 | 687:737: 1.49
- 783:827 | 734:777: 1.15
